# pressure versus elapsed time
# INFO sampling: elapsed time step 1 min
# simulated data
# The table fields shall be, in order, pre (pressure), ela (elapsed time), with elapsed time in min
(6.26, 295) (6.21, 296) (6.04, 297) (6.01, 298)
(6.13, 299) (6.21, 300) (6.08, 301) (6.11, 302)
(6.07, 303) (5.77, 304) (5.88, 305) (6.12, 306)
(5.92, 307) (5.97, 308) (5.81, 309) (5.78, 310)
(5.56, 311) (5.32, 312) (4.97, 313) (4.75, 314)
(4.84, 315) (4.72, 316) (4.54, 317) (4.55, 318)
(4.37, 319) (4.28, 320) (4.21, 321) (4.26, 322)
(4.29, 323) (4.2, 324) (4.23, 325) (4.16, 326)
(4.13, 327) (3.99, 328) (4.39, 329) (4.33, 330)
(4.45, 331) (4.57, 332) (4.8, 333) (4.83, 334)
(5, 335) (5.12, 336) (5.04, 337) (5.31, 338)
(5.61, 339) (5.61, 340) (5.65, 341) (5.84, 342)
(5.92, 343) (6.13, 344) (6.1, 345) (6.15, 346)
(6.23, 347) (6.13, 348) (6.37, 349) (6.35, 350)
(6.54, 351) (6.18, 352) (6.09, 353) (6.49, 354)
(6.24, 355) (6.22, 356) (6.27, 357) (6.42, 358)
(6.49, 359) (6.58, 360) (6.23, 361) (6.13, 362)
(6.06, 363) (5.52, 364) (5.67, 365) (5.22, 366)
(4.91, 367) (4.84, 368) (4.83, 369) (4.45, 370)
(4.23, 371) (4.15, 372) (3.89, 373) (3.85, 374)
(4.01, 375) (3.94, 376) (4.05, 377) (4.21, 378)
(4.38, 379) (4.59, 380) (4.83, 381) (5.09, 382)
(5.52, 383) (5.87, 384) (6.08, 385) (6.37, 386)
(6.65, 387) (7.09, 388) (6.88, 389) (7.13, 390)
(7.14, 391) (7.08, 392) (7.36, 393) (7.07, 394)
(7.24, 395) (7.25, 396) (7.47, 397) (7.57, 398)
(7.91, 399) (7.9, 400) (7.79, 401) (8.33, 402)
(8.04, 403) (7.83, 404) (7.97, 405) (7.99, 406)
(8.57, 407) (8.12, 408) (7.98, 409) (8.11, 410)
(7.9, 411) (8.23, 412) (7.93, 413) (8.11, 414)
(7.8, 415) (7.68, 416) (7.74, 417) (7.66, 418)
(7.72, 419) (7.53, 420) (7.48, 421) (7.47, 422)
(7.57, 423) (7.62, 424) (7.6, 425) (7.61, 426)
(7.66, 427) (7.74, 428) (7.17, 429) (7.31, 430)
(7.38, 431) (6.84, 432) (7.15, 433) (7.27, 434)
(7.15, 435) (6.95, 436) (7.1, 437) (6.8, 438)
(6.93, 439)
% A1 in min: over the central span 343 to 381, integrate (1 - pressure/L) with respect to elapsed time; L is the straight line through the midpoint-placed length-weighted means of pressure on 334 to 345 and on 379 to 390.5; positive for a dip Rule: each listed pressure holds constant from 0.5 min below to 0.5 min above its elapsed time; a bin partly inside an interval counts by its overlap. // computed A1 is 1.7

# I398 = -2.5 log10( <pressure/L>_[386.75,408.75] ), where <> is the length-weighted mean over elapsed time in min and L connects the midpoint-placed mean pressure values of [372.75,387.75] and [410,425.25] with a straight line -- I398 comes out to -0.21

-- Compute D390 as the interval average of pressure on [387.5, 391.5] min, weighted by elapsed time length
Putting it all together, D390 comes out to 7.06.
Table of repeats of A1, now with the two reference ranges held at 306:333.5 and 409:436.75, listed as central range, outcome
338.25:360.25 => -2.36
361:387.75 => 5.23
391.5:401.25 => -0.87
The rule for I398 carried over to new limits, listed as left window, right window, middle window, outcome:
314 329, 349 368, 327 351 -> -0.04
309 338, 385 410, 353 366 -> -0.02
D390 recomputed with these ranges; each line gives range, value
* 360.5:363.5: 6.14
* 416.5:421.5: 7.63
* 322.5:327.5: 4.2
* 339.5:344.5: 5.83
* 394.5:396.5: 7.25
